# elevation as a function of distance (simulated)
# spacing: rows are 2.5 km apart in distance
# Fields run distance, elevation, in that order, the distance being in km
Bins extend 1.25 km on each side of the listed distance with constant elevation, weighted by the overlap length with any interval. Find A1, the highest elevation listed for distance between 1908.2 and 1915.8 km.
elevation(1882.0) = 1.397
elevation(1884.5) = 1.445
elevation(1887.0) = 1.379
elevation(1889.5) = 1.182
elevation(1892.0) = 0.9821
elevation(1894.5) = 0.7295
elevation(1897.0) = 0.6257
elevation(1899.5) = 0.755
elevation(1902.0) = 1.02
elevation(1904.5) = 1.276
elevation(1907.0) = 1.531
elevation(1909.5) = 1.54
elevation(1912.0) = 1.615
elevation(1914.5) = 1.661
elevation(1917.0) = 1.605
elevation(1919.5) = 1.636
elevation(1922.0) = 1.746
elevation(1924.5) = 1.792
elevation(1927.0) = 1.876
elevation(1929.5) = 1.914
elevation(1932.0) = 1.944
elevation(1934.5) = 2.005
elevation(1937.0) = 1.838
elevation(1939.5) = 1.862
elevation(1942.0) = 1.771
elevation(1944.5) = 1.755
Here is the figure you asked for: 1.661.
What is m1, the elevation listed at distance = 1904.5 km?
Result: 1.276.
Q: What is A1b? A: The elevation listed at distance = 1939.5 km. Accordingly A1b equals 1.862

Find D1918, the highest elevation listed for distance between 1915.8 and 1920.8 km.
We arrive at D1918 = 1.636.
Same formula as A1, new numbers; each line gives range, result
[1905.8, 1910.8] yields 1.54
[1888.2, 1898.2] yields 1.182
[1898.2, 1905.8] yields 1.276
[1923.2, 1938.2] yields 2.005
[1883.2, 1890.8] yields 1.445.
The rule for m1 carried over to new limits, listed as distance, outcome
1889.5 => 1.182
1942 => 1.771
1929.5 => 1.914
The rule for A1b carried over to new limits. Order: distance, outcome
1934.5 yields 2.005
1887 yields 1.379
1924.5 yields 1.792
